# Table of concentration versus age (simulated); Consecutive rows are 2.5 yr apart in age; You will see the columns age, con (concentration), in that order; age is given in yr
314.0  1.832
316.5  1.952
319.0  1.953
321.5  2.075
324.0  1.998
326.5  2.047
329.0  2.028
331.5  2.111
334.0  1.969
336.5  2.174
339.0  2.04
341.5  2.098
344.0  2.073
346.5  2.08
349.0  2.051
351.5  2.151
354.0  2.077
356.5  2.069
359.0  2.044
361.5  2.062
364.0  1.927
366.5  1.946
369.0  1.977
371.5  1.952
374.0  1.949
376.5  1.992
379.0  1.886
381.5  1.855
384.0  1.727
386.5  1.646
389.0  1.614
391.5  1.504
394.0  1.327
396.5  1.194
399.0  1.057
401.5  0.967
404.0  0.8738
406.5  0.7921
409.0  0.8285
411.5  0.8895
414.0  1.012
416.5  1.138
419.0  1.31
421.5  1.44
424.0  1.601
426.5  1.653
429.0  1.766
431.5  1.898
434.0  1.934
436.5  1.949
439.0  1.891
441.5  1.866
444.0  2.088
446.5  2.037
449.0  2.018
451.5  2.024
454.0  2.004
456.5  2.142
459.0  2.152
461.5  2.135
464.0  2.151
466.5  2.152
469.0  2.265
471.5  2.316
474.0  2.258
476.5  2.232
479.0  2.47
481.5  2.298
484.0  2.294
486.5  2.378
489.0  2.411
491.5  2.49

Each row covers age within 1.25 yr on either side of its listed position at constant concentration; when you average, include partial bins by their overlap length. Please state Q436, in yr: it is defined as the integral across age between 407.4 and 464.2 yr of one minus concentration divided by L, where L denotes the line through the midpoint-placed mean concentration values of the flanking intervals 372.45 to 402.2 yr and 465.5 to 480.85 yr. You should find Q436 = 7.8 yr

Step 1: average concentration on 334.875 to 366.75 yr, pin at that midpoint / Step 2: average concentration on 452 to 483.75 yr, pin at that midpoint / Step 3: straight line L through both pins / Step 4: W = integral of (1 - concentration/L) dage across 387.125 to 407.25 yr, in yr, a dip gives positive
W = 8.8 yr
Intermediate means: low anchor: 2.06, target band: 1.19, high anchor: 2.21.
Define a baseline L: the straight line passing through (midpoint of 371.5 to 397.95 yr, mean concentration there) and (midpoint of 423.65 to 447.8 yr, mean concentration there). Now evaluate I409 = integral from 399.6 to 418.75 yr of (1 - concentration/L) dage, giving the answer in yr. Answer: 8.9 yr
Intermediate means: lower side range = 1.68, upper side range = 1.88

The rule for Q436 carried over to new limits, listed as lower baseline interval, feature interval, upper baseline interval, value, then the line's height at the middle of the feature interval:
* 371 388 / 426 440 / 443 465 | 1.1 yr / 2.02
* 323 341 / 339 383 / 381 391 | -3.7 yr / 1.86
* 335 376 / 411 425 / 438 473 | 5.6 yr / 2.07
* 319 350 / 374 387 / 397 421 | -4.0 yr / 1.41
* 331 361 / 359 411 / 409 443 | 8.0 yr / 1.82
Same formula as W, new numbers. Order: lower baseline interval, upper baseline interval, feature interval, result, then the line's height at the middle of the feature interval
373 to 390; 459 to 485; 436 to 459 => 1.3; 2.13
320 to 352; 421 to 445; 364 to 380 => 0.2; 1.97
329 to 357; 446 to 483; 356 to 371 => 0.7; 2.1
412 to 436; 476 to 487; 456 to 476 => -0.8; 2.12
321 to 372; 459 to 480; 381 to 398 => 4.7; 2.11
